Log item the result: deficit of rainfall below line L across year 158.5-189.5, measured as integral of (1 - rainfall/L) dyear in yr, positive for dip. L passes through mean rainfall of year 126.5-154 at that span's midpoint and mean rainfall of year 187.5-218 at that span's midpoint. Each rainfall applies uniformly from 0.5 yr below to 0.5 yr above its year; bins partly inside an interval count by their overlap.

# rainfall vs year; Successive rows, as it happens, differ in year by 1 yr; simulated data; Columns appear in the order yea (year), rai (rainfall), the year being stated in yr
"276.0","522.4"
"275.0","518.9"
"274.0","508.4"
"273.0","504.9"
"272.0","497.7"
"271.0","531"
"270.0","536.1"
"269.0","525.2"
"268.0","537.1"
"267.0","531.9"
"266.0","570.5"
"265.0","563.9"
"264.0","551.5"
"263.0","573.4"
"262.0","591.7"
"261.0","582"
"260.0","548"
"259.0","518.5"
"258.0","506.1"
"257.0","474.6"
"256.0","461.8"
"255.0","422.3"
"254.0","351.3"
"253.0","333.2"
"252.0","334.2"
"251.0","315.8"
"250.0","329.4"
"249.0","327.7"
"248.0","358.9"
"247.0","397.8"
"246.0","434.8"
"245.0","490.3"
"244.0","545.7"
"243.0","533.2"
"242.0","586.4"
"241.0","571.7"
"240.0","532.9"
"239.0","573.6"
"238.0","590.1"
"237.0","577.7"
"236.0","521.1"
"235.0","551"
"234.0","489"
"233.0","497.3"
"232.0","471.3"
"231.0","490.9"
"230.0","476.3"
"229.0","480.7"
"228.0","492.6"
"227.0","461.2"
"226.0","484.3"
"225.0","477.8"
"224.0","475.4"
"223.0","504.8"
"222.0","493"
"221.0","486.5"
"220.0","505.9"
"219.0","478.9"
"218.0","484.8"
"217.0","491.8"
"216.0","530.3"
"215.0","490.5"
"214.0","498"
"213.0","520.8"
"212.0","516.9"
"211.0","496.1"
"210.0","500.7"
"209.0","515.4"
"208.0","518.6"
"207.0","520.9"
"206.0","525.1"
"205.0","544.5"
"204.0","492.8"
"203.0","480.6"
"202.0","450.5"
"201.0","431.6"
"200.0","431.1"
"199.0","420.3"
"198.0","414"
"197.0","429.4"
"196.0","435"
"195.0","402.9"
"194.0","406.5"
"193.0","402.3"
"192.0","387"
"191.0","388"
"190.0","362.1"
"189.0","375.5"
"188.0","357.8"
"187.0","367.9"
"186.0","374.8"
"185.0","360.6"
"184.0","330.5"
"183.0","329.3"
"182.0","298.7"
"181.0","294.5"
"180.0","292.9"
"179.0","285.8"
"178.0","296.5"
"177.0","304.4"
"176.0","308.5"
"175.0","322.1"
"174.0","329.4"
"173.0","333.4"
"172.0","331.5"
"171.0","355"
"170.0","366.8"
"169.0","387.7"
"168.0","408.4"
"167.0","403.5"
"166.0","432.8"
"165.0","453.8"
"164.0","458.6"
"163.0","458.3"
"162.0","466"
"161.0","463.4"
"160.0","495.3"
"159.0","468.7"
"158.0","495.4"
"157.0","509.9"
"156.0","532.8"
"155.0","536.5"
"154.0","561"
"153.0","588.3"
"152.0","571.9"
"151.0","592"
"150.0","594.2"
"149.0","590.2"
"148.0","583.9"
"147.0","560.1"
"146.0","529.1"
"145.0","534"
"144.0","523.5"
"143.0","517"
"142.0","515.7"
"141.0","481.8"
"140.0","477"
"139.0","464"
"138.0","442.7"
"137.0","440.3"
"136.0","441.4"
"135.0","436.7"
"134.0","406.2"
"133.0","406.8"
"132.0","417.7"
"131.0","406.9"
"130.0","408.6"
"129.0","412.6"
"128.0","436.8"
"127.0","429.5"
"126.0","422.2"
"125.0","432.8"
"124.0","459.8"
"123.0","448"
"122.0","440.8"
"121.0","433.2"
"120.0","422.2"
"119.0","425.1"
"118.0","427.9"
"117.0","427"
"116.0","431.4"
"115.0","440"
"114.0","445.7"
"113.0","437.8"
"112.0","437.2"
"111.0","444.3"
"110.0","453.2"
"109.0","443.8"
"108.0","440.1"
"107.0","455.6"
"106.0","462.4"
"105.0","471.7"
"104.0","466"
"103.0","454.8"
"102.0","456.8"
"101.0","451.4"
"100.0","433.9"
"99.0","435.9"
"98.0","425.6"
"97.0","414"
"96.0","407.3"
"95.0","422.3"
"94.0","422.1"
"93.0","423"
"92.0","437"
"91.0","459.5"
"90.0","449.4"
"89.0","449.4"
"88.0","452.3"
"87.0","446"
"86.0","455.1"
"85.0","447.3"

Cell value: 6.7 yr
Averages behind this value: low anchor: 491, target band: 371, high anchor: 458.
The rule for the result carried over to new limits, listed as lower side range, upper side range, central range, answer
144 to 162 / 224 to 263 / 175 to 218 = 7.7 yr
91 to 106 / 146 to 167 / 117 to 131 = 1.3 yr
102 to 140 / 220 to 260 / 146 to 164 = -3.3 yr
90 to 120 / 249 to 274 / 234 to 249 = -1.0 yr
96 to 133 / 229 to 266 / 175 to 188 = 3.9 yr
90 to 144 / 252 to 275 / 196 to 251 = 0.2 yr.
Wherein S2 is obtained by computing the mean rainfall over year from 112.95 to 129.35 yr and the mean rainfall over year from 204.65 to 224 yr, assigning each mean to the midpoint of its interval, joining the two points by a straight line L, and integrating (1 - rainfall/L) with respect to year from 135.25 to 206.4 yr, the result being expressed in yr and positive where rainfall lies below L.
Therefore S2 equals 5.1 yr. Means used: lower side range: 434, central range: 436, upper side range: 505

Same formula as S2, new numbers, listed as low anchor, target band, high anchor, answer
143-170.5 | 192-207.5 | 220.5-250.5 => 1.4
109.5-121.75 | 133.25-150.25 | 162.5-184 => -4.3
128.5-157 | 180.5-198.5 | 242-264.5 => 4.0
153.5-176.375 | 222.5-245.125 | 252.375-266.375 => -1.6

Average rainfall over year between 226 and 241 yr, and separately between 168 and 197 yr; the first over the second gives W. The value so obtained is 1.5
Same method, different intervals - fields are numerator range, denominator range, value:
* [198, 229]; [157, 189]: 1.30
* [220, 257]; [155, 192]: 1.22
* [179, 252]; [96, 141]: 1.04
